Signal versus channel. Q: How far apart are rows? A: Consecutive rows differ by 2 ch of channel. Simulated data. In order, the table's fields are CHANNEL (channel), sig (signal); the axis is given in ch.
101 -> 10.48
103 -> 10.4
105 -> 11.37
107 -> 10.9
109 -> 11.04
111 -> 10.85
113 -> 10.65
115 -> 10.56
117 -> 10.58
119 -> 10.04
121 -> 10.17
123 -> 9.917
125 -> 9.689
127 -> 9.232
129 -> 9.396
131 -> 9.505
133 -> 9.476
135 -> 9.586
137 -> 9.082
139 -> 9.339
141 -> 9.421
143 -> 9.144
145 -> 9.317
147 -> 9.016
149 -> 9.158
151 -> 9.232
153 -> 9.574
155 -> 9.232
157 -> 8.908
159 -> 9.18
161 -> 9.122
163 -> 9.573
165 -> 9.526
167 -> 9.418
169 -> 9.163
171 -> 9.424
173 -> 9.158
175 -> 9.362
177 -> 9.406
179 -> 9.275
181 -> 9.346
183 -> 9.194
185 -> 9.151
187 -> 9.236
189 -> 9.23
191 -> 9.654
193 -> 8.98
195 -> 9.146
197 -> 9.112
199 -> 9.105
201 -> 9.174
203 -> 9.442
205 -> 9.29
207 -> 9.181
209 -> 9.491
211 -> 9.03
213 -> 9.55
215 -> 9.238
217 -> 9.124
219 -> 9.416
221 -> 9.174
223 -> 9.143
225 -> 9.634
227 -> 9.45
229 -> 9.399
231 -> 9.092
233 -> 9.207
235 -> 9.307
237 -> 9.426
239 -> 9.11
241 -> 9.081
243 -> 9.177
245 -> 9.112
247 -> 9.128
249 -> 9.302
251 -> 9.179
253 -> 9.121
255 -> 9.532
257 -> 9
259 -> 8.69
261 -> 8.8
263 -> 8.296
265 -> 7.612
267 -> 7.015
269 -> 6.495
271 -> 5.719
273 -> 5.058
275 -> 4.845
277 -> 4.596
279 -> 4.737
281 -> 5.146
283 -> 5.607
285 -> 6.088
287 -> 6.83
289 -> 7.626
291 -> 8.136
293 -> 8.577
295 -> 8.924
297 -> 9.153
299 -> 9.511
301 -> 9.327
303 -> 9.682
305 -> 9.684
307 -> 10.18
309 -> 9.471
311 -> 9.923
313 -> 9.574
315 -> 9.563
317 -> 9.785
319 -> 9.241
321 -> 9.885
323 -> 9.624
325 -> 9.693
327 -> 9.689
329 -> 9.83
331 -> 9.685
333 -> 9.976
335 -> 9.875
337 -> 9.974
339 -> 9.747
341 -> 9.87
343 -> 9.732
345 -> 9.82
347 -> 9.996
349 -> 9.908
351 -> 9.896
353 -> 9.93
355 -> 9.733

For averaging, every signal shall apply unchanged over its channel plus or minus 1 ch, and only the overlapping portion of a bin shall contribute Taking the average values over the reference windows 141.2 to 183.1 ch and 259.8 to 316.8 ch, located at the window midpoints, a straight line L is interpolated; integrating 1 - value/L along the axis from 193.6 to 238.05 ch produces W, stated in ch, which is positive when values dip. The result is -3.4 ch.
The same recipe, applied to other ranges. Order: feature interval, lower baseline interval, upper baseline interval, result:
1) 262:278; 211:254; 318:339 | 5.5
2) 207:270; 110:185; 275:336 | 0.0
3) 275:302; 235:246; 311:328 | 6.6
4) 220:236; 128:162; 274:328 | -1.0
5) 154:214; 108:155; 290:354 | 2.7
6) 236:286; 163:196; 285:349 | 9.4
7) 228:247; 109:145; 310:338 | 1.1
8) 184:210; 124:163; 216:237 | 0.2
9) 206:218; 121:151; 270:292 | -2.8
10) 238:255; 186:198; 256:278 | -3.7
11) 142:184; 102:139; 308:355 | 3.2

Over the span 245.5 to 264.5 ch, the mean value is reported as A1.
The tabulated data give 8.97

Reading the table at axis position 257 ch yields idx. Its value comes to 9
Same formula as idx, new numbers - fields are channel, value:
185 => 9.151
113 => 10.65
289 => 7.626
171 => 9.424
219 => 9.416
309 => 9.471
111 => 10.85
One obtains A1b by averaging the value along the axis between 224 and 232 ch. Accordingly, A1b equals 9.39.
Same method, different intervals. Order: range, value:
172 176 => 9.26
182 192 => 9.29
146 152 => 9.14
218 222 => 9.29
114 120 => 10.4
